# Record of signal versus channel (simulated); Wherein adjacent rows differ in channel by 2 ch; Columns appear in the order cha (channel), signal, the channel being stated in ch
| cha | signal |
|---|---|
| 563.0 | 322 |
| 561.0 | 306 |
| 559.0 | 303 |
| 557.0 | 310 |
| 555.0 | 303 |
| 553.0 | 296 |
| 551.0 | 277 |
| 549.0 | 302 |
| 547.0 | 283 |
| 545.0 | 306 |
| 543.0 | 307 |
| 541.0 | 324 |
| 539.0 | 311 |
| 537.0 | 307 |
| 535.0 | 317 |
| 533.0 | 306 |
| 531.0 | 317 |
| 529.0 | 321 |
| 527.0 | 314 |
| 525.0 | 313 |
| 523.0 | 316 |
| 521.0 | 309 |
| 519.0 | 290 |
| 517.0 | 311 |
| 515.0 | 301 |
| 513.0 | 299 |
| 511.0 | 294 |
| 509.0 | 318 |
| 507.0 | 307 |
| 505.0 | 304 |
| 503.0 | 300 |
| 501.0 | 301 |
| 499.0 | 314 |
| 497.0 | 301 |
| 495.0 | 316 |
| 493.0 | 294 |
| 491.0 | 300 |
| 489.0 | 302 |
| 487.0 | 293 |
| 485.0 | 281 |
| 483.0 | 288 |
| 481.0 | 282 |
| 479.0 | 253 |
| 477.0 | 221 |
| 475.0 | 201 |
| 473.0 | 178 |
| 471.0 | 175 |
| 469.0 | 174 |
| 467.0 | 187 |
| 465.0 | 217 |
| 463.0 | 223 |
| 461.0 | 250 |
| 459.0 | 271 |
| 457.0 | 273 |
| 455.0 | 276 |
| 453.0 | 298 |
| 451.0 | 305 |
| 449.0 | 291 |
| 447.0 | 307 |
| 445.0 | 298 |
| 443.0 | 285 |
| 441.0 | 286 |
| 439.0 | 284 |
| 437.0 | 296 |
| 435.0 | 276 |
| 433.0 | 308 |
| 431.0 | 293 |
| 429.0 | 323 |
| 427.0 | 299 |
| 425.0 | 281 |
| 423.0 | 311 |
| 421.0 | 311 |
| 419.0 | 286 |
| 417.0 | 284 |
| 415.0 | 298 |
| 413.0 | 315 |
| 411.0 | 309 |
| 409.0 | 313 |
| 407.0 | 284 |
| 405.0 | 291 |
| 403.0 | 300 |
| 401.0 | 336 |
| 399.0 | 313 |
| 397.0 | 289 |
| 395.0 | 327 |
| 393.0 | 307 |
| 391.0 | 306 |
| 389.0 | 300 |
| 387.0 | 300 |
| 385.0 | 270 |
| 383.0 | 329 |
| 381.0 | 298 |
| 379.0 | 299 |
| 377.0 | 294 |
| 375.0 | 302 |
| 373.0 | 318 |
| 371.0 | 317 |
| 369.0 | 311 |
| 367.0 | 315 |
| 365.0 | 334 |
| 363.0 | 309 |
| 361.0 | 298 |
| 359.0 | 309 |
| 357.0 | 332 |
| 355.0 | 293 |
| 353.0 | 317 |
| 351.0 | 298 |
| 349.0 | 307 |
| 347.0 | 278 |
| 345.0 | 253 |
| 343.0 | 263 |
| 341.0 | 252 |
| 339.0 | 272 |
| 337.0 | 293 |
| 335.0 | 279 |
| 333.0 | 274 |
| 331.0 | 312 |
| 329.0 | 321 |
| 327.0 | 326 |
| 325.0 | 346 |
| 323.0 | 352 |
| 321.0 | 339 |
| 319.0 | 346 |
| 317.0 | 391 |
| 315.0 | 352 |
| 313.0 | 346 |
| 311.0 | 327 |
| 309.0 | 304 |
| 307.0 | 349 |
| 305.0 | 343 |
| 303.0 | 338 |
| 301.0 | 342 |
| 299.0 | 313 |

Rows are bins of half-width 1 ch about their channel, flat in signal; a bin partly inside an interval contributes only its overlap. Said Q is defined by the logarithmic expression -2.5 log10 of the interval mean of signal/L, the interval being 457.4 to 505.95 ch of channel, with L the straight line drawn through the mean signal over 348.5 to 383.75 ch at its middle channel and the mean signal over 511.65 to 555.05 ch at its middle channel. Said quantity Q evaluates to 0.18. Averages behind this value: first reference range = 310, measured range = 260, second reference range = 306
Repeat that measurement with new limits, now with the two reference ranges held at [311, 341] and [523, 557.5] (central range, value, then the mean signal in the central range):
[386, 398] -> 0.05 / 305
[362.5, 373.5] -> 0.01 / 318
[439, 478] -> 0.25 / 249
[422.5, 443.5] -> 0.07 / 295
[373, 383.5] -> 0.05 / 305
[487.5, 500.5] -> 0.02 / 304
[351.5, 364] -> 0.04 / 309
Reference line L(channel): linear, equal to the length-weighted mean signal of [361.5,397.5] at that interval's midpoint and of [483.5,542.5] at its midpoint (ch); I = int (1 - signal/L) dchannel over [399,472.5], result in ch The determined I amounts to 6.2 ch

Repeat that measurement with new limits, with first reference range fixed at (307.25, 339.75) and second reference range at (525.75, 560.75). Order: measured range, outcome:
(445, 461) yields 1.4 ch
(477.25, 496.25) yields 1.4 ch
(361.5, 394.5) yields 1.4 ch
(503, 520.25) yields 0.3 ch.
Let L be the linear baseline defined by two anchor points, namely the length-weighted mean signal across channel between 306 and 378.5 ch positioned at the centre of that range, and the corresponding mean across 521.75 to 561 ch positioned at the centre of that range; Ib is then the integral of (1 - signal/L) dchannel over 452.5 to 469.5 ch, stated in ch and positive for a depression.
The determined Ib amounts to 3.7 ch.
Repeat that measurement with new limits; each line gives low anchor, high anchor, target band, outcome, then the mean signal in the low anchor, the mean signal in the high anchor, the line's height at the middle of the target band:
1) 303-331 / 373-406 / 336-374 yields 2.7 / 340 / 304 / 321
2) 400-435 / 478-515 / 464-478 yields 4.9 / 302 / 297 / 299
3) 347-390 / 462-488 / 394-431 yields -4.0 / 306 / 229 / 274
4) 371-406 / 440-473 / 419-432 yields -1.1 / 305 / 255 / 278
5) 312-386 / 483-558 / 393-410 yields 0.1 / 309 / 304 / 308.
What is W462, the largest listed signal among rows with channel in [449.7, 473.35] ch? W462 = 305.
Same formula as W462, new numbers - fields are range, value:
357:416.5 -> 336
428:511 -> 323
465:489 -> 302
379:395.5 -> 329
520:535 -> 321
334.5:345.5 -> 293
